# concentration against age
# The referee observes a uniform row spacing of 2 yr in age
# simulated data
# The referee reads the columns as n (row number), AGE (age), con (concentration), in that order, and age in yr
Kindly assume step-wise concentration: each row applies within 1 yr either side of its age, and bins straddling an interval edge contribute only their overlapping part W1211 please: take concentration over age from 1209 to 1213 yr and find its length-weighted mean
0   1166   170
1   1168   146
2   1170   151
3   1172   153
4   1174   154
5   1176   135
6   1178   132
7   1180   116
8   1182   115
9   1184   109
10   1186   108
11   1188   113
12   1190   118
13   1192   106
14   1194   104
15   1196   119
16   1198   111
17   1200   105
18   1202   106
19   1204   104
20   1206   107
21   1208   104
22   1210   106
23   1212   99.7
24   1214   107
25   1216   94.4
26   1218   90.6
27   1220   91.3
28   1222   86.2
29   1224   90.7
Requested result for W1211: 103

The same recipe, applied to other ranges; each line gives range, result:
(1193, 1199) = 111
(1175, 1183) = 124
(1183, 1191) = 112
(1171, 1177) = 147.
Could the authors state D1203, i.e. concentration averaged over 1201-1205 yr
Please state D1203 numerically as 105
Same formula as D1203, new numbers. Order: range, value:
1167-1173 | 150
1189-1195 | 109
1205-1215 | 105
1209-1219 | 99.5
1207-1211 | 105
